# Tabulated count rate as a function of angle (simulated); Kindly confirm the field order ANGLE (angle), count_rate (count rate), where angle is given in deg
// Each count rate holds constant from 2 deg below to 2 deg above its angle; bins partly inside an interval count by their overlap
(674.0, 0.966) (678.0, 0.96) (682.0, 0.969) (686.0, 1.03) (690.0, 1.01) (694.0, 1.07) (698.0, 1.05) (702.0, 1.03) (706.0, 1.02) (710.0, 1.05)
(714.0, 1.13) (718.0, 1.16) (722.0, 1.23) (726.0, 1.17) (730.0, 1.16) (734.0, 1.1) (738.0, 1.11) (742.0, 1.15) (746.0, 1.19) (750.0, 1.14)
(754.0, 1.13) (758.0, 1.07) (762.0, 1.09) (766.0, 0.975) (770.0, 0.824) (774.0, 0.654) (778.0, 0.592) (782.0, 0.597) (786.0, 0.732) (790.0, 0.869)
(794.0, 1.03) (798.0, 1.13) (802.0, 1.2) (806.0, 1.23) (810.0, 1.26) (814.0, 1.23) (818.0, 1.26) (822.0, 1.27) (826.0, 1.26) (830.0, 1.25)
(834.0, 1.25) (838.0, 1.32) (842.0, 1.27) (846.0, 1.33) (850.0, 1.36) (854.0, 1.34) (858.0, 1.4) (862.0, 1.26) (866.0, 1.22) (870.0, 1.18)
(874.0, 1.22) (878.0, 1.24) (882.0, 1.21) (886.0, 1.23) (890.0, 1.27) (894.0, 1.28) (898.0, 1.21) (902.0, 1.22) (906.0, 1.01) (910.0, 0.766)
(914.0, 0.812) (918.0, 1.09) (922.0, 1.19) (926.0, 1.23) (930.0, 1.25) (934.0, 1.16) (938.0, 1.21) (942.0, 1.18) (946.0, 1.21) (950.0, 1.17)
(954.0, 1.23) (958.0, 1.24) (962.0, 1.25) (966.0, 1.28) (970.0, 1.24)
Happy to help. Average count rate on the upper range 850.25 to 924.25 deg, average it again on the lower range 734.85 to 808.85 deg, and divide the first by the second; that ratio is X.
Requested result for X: 1.19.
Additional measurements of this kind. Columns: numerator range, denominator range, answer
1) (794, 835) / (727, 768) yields 1.10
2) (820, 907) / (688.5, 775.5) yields 1.17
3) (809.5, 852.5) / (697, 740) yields 1.15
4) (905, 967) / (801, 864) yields 0.89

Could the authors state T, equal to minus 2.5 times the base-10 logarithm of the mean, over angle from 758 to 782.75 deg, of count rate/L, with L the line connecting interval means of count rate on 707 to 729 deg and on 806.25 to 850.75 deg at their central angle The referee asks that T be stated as 0.41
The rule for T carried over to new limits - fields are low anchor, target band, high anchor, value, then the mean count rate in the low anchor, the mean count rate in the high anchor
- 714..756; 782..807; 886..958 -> 0.17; 1.15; 1.15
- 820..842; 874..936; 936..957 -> 0.07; 1.27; 1.2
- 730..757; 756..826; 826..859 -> 0.21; 1.14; 1.31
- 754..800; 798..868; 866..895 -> -0.19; 0.881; 1.23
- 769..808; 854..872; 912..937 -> -0.24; 0.887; 1.13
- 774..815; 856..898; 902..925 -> -0.25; 0.965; 1.01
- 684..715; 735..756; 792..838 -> -0.03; 1.05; 1.22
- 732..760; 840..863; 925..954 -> -0.14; 1.13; 1.2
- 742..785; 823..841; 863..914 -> -0.20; 0.932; 1.16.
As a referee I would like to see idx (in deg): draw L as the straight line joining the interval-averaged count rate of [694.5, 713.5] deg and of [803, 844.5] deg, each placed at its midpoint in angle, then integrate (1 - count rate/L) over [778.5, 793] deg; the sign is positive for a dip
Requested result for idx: 5.5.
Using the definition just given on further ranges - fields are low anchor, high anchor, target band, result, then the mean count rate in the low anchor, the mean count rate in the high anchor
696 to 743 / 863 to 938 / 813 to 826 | -1.4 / 1.11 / 1.16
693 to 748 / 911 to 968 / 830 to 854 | -3.3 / 1.12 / 1.17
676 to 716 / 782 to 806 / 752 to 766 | -1.1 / 1.03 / 0.979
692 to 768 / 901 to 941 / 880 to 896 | -2.2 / 1.11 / 1.09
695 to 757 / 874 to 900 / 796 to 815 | -0.5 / 1.12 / 1.24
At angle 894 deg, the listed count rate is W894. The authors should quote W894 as 1.28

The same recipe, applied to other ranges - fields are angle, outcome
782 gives 0.597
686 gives 1.03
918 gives 1.09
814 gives 1.23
